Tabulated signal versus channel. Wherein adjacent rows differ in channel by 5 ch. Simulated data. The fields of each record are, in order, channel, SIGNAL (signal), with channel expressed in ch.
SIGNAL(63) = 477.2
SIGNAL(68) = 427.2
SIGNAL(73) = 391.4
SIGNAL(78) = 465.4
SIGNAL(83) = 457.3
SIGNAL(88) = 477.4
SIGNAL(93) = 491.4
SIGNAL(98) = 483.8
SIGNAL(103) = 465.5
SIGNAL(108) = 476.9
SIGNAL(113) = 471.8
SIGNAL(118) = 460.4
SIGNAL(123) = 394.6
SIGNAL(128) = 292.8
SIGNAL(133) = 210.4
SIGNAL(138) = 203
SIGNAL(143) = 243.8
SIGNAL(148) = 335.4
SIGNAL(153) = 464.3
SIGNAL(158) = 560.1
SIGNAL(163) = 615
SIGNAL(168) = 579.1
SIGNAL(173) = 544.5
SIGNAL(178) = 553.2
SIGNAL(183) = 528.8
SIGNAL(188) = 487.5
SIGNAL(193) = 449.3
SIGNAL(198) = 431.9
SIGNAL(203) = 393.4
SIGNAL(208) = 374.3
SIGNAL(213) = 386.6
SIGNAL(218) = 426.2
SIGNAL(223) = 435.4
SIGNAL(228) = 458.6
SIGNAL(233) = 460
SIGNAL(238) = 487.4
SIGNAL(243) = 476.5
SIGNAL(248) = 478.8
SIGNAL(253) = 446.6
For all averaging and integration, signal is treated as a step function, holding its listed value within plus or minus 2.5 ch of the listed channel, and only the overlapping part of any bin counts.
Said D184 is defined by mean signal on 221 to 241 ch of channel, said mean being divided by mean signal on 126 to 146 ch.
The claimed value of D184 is 1.93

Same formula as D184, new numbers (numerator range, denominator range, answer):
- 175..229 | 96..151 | 1.22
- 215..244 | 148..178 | 0.85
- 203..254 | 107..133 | 1.11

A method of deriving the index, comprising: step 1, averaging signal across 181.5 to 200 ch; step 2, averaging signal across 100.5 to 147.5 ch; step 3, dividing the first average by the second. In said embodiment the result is 1.3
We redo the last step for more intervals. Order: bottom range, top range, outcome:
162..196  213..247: 0.85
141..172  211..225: 0.88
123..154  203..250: 1.51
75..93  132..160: 0.72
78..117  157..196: 1.13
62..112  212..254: 0.98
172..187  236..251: 0.89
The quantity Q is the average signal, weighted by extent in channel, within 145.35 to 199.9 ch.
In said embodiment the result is 505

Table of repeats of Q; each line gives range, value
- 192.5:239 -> 428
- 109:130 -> 413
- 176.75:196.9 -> 497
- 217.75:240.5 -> 456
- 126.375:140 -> 233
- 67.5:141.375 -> 409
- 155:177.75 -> 570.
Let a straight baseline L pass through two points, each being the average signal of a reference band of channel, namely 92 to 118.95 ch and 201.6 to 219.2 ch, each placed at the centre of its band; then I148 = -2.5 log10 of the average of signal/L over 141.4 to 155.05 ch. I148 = 0.25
